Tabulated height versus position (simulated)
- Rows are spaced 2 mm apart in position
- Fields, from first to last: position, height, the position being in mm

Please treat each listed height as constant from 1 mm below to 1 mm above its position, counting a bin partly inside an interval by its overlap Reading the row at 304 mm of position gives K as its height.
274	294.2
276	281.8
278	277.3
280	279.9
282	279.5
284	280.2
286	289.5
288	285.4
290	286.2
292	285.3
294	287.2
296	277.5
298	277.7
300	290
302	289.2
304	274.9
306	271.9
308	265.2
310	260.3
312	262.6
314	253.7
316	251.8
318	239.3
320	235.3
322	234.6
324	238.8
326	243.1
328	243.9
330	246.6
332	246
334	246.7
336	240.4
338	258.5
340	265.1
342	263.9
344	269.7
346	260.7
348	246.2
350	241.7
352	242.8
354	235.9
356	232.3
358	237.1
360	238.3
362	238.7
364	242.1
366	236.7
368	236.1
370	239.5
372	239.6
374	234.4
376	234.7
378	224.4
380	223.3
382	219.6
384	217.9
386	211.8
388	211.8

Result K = 274.9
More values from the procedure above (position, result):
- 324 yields 238.8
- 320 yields 235.3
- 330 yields 246.6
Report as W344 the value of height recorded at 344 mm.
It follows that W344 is 269.7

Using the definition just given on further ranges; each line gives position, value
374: 234.4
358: 237.1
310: 260.3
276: 281.8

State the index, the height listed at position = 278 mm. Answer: 277.3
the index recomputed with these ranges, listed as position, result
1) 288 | 285.4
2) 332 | 246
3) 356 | 232.3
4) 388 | 211.8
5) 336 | 240.4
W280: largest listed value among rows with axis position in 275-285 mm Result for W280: 281.8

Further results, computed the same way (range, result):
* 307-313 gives 265.2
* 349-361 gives 242.8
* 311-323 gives 262.6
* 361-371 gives 242.1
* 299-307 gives 290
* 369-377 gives 239.6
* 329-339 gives 258.5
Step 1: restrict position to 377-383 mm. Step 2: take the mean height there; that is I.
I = 222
